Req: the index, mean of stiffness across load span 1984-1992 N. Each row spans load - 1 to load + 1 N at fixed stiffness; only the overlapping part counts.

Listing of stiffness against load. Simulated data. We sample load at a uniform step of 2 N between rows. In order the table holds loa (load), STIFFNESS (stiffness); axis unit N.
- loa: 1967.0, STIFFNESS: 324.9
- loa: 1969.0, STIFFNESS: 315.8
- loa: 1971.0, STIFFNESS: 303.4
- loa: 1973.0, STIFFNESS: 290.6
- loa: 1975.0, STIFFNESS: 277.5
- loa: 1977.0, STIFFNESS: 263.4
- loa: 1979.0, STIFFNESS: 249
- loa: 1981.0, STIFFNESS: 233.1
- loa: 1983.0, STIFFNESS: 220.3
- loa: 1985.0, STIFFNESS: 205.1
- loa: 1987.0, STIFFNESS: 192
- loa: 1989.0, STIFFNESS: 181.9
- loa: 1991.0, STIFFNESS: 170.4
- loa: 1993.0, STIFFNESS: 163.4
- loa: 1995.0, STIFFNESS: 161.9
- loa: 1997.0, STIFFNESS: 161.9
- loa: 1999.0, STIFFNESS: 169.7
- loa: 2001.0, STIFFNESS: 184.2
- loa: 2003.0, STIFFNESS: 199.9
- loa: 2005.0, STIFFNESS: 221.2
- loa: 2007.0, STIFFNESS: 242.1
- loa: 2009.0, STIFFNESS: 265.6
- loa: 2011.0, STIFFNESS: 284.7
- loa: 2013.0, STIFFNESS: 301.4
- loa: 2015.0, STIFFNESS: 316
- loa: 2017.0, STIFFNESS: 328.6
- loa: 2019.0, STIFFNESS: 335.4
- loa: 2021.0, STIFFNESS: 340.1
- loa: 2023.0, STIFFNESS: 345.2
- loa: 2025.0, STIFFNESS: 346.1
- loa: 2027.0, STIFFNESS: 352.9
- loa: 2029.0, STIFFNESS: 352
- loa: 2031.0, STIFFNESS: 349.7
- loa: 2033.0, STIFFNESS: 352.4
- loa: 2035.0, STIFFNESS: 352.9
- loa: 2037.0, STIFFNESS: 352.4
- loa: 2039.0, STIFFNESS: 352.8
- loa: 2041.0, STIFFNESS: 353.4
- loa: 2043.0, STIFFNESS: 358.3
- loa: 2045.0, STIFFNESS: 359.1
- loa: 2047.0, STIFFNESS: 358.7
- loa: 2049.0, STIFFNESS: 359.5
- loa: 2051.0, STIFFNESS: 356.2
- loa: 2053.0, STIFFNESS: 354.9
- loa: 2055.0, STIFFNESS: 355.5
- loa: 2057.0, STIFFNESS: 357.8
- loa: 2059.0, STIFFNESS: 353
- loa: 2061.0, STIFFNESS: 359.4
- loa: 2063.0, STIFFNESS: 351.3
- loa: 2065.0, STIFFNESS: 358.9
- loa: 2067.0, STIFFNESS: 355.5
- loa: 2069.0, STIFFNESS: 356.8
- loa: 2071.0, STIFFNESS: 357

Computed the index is 187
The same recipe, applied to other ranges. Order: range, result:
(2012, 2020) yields 320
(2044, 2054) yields 358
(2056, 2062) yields 357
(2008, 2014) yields 284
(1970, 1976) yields 290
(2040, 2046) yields 357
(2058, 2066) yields 356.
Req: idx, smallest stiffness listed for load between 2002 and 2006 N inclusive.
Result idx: 199.9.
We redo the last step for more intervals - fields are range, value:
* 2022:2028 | 345.2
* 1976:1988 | 192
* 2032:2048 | 352.4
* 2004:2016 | 221.2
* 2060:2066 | 351.3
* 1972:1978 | 263.4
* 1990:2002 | 161.9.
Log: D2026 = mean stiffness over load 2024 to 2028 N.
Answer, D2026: 350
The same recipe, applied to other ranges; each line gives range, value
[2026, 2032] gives 352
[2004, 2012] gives 253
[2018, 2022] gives 338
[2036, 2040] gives 353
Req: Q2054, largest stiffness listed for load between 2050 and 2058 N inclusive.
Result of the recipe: 357.8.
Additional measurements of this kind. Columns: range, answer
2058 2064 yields 359.4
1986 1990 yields 192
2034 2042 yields 353.4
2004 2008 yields 242.1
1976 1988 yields 263.4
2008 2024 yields 345.2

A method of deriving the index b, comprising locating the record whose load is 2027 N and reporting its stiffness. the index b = 352.9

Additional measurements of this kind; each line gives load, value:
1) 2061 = 359.4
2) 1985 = 205.1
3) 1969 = 315.8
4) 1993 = 163.4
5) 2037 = 352.4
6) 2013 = 301.4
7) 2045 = 359.1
